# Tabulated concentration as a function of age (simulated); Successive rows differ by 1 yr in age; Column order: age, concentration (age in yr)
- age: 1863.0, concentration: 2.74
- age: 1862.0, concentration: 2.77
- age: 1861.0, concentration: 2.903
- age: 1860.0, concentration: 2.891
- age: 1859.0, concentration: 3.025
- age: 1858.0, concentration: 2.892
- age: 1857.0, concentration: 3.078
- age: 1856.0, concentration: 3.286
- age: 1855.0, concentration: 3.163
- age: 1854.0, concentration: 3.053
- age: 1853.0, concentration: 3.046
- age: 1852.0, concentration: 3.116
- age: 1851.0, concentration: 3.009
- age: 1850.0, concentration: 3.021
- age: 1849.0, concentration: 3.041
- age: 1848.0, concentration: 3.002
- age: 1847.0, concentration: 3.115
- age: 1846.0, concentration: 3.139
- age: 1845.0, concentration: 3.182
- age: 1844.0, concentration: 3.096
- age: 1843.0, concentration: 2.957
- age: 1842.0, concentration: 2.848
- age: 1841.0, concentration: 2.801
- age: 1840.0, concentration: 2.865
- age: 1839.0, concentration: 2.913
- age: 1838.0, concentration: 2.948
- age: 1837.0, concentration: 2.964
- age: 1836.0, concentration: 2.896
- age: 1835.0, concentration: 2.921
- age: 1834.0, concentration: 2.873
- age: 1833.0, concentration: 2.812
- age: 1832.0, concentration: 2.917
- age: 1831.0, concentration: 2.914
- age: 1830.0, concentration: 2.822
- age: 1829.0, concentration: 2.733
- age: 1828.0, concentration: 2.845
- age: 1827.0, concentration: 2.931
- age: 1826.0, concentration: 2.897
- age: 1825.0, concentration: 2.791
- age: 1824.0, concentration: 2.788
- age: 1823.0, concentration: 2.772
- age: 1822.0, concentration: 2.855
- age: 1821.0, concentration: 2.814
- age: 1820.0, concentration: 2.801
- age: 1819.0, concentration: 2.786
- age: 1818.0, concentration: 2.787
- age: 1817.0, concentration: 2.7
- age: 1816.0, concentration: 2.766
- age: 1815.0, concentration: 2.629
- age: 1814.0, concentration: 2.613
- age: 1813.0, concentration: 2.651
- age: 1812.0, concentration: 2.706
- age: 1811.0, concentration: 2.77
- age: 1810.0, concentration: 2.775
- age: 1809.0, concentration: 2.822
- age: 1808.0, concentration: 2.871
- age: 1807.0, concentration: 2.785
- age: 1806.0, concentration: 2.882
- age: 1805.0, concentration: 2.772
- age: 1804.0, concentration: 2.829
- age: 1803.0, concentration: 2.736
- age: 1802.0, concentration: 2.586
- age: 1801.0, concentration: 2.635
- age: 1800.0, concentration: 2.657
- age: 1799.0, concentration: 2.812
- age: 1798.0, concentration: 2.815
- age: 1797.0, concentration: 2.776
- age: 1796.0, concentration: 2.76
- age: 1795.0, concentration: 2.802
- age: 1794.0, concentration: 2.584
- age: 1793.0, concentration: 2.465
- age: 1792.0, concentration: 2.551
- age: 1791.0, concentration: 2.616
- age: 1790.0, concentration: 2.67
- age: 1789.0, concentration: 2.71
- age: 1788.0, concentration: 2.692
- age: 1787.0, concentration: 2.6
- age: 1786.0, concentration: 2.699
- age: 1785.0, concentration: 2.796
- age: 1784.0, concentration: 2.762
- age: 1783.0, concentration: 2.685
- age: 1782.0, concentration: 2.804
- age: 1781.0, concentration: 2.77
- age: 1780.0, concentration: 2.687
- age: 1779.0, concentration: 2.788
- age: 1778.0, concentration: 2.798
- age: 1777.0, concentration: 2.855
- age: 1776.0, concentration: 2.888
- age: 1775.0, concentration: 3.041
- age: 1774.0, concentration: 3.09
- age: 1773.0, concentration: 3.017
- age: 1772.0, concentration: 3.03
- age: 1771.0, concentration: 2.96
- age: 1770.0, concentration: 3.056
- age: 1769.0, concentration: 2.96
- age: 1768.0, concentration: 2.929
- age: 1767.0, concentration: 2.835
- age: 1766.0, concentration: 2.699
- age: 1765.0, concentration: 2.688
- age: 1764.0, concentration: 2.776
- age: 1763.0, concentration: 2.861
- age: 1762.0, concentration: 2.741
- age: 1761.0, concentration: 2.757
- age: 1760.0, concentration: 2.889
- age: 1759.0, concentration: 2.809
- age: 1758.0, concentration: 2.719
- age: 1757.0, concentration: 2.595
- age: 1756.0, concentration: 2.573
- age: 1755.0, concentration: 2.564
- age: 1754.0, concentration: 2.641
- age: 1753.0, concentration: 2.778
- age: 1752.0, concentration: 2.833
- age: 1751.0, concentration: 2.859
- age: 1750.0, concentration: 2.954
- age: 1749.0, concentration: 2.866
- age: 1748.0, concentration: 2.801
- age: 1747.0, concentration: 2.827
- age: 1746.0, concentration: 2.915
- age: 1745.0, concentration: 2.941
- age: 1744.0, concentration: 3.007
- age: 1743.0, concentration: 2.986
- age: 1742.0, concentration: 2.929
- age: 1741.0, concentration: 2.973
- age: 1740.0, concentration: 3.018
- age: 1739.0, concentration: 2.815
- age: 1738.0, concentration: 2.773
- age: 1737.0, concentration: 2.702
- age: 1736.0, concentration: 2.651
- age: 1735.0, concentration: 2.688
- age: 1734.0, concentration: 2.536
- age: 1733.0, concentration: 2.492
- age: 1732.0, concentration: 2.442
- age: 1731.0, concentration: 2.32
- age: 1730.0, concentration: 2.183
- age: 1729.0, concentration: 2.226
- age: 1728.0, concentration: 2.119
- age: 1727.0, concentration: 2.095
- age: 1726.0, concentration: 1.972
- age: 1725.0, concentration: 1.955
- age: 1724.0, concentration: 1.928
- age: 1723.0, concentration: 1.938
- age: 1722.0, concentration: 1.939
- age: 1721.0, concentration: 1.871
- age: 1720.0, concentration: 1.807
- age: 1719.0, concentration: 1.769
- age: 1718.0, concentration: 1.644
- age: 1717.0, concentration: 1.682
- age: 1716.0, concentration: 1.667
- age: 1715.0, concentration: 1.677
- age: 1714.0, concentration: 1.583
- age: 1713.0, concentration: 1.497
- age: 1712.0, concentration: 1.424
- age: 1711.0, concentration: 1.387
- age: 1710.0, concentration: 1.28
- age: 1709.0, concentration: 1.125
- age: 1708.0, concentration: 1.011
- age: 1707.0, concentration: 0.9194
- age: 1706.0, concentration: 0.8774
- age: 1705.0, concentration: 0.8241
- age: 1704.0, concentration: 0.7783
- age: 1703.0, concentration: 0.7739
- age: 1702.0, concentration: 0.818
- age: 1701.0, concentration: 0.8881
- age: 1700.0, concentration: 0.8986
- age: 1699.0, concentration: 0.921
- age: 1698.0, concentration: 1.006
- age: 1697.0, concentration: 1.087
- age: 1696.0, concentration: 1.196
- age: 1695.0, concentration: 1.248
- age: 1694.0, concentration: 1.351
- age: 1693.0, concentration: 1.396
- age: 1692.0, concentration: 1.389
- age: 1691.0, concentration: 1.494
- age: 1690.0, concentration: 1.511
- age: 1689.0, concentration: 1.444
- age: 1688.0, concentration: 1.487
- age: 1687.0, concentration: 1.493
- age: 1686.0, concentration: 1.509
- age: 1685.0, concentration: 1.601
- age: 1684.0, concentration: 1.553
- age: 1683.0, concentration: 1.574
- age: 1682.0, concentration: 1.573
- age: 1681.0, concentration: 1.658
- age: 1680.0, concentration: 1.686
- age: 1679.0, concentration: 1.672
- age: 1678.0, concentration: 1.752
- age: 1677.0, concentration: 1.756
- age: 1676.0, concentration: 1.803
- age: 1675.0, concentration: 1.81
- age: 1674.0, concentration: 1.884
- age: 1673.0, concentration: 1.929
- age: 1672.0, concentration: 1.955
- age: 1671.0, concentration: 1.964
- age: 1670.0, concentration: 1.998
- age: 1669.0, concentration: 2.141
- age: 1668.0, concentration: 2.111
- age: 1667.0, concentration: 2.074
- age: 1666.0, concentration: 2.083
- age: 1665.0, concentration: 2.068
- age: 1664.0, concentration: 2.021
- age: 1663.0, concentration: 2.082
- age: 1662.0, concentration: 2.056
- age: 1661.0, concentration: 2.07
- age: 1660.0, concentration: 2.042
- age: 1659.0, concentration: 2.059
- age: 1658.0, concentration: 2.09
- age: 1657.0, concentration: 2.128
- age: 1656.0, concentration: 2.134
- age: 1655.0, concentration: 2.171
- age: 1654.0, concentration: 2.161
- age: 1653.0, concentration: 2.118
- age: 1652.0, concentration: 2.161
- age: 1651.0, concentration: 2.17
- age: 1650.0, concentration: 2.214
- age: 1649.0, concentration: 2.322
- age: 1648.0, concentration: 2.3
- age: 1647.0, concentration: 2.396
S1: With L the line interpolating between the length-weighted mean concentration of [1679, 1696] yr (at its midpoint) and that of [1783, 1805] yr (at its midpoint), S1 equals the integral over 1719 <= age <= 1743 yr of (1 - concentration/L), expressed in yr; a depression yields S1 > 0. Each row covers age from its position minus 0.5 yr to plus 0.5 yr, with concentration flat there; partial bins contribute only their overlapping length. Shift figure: -4.5 yr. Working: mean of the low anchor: 1.49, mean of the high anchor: 2.69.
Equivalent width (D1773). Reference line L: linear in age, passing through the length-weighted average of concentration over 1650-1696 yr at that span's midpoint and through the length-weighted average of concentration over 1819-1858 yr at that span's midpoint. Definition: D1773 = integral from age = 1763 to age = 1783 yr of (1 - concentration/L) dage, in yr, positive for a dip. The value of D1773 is -2.95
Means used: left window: 1.83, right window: 2.95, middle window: 2.87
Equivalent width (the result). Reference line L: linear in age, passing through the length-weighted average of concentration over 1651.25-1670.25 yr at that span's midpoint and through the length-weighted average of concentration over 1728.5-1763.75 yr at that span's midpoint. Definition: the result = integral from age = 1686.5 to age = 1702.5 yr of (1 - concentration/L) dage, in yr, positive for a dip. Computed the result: 7.6 yr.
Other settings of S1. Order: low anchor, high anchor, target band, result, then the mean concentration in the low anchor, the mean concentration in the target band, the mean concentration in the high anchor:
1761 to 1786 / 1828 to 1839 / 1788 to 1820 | 1.61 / 2.85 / 2.72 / 2.88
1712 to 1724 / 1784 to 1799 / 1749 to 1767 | -4.05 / 1.73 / 2.75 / 2.69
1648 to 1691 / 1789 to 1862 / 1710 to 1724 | 3.31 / 1.91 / 1.68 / 2.85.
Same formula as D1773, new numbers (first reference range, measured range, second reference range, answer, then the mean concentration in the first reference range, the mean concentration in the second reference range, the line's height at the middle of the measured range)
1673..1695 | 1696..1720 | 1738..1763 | 9.9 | 1.59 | 2.82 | 2.04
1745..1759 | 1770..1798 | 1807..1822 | -0.2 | 2.77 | 2.75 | 2.76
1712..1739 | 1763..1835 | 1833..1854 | -4.2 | 2.08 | 2.99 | 2.65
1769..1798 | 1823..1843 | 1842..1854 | 0.8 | 2.79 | 3.06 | 2.99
